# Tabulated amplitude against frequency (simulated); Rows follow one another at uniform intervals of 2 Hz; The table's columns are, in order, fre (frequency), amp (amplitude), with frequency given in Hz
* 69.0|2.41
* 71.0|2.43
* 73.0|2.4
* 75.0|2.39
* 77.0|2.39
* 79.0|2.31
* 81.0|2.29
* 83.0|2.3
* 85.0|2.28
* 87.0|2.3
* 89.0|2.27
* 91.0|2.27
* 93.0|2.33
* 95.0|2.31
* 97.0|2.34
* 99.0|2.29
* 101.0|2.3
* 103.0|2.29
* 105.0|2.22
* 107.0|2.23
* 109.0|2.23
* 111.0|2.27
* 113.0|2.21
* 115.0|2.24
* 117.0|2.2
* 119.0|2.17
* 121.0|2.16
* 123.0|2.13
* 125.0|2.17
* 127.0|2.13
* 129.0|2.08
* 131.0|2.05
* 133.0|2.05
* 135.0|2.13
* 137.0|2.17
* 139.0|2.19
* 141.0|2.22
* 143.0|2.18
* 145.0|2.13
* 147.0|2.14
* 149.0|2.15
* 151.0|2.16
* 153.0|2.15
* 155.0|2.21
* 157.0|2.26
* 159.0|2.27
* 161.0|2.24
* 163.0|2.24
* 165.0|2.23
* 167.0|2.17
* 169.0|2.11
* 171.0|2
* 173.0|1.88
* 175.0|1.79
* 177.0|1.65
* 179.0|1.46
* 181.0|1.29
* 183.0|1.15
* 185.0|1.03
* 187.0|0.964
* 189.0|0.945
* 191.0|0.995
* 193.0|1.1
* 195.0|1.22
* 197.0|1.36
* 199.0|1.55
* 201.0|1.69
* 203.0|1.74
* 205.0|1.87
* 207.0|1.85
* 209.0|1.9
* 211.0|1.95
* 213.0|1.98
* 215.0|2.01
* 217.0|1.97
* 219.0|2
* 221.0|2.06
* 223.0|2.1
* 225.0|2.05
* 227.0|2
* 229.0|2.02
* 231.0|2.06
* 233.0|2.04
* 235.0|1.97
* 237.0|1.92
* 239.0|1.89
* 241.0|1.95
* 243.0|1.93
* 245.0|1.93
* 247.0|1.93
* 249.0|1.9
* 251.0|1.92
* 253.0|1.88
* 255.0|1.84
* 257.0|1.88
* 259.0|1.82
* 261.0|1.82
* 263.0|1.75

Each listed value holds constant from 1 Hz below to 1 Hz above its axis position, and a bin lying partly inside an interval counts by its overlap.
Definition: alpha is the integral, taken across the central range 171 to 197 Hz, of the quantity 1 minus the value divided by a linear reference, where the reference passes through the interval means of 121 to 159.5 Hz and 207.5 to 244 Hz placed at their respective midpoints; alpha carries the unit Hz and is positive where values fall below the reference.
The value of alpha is 9.44 Hz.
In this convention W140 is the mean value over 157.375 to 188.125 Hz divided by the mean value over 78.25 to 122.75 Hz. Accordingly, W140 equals 0.78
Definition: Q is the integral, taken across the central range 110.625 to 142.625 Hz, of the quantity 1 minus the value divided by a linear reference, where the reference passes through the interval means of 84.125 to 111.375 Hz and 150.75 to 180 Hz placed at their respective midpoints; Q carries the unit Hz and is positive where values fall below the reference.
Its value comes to 0.4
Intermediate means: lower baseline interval 2.28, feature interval 2.16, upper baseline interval 2.05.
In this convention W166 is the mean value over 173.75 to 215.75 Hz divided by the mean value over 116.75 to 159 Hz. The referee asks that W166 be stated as 0.70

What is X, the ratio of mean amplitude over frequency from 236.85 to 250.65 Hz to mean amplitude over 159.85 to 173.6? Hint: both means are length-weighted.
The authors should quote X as 0.9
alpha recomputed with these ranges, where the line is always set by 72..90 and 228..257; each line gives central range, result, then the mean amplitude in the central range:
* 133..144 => 0.1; 2.17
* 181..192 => 5.5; 1.04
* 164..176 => 0.5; 2.03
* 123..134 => 0.6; 2.1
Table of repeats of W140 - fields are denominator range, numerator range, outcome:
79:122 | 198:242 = 0.86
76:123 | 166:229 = 0.74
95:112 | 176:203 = 0.56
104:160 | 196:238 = 0.88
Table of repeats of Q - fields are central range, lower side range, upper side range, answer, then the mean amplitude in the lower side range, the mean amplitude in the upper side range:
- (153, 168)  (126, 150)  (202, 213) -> -1.29 Hz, 2.13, 1.87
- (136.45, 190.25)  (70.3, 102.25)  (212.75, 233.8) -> 6.64 Hz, 2.32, 2.03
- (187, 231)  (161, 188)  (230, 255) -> 2.70 Hz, 1.71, 1.94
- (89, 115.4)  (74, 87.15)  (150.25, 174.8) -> 0.07 Hz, 2.32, 2.15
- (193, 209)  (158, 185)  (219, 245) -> 2.71 Hz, 1.85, 2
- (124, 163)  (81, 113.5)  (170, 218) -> -4.78 Hz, 2.28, 1.56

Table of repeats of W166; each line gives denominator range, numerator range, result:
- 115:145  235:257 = 0.89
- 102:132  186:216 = 0.71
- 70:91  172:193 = 0.56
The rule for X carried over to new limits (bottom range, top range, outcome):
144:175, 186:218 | 0.73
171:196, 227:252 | 1.48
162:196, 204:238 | 1.29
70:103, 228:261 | 0.83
